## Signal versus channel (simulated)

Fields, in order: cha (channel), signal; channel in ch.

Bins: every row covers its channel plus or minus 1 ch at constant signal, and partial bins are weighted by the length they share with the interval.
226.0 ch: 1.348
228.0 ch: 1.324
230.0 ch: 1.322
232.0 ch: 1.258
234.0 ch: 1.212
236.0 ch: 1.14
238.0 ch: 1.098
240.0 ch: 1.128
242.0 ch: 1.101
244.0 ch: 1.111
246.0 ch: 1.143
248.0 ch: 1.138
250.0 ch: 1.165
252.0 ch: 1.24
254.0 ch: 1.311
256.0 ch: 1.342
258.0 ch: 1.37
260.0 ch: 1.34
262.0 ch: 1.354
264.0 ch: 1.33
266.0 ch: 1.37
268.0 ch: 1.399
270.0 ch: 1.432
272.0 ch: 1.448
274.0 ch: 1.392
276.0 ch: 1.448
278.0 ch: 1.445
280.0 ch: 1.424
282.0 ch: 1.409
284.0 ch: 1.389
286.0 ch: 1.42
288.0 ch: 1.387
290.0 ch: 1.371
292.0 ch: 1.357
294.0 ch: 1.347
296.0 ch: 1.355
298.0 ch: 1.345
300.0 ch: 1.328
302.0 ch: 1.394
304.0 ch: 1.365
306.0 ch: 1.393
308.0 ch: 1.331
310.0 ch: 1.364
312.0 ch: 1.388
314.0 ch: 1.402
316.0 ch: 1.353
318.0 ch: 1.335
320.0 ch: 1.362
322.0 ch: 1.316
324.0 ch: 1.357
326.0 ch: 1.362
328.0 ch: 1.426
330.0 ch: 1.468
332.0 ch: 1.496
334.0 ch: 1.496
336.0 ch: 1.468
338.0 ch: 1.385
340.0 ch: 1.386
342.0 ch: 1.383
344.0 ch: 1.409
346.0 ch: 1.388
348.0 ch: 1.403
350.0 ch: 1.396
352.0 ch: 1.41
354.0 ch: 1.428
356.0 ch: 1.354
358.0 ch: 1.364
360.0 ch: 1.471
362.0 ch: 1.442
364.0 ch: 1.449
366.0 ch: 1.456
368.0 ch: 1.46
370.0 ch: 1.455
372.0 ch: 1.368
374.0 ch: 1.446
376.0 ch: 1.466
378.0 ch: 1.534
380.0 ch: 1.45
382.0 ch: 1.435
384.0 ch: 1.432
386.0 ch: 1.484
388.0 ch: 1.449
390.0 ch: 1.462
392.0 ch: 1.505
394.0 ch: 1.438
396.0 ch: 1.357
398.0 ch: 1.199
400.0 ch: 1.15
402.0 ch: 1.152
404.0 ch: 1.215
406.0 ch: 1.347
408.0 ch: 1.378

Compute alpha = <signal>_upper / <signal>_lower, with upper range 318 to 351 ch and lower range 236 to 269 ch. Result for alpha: 1.1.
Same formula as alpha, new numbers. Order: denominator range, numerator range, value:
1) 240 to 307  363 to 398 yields 1.08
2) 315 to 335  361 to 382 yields 1.04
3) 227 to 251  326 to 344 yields 1.22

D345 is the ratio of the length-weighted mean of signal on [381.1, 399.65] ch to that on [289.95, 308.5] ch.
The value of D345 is 1.04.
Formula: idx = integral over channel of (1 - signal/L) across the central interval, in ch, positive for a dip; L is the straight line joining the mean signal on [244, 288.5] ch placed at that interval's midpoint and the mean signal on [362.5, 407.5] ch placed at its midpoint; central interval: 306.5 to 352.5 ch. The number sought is -0.8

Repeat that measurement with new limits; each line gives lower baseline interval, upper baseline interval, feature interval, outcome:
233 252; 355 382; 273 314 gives -3.9 ch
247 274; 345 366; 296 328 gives 0.3 ch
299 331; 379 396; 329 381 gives -0.6 ch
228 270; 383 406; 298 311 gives -0.7 ch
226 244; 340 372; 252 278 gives -2.5 ch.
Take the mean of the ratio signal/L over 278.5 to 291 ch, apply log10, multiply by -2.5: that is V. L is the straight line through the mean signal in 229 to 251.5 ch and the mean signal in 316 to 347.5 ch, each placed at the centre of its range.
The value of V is -0.10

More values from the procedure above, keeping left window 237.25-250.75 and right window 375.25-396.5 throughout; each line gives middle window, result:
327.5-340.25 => -0.09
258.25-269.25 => -0.16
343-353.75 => -0.03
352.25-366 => -0.02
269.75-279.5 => -0.19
